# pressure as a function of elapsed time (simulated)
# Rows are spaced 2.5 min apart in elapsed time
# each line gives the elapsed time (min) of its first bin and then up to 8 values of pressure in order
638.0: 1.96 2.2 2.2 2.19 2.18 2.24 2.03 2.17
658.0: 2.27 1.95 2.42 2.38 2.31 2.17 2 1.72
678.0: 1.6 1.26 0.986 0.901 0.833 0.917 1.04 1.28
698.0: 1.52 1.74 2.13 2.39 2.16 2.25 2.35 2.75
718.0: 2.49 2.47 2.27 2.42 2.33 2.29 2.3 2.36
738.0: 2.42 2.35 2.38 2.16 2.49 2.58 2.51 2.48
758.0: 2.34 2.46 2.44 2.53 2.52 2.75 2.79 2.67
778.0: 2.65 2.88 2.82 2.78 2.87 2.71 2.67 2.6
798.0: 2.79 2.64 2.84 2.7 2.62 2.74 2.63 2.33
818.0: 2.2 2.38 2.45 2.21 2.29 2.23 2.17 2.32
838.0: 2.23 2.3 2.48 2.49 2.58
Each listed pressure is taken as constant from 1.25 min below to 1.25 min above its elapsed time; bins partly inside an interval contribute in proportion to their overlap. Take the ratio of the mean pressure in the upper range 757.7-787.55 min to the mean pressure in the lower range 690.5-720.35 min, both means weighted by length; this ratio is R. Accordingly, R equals 1.34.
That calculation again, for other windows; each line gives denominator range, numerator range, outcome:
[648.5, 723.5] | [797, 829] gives 1.33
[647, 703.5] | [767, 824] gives 1.53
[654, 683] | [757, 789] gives 1.34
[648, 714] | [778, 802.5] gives 1.52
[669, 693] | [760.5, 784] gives 1.94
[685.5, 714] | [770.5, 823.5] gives 1.61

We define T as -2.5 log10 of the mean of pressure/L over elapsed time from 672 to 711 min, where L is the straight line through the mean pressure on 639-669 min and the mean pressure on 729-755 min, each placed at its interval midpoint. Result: 0.44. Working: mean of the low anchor 2.21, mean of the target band 1.53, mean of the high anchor 2.39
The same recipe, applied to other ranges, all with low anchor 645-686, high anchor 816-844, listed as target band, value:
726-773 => -0.15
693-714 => 0.06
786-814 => -0.21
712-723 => -0.21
